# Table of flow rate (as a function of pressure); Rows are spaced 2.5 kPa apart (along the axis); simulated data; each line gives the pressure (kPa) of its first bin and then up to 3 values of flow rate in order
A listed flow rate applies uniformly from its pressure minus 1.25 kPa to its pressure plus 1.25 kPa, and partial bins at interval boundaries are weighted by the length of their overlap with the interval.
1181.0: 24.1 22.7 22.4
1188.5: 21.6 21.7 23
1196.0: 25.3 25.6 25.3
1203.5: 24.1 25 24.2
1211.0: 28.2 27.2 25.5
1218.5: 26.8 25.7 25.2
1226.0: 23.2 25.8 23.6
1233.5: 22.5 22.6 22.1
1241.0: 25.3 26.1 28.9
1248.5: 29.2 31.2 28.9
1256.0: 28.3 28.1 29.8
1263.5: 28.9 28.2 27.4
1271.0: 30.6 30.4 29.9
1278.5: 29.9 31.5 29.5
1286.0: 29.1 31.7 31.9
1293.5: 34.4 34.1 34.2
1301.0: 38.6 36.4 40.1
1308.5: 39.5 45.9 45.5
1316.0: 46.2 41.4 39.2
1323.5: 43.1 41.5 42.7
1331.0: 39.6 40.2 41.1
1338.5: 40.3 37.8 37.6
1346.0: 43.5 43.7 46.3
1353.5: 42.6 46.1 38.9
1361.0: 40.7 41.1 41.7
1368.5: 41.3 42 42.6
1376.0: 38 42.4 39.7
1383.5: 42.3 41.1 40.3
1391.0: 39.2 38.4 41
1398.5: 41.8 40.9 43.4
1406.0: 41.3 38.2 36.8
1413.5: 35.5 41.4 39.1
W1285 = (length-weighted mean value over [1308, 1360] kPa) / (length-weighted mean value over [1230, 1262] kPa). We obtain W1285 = 1.6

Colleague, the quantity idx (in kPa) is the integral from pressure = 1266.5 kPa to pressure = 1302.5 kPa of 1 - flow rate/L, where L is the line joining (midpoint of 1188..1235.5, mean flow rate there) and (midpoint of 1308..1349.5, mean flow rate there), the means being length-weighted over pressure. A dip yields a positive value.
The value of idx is 3.8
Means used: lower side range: 24.7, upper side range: 41.7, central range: 31.6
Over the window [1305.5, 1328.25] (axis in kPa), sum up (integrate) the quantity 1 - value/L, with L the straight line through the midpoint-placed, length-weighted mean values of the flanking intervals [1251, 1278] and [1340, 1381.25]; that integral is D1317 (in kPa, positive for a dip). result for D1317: -4.22 kPa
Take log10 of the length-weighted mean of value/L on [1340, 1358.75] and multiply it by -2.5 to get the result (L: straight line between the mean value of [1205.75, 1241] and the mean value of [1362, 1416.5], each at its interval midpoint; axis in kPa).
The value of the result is -0.153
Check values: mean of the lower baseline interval 24.8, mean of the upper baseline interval 40.5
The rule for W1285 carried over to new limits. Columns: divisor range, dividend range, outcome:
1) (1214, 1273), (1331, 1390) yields 1.54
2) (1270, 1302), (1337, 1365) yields 1.30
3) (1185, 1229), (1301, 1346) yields 1.66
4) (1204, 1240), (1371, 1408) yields 1.65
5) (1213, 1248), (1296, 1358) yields 1.64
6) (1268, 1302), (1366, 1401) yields 1.29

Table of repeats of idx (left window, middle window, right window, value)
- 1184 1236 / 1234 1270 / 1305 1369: 3.4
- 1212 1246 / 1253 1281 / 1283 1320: 2.0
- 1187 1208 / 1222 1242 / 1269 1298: 2.3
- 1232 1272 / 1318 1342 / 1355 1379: -2.5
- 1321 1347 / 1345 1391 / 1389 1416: -1.9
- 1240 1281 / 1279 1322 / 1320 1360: -1.8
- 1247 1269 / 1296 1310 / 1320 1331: -0.1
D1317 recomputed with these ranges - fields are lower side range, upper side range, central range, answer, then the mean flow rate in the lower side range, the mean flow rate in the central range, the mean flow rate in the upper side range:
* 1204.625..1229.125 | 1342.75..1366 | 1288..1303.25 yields 0.4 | 25.7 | 34.4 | 42.3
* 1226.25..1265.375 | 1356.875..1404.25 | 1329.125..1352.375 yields -2.8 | 26.7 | 41.2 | 40.9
